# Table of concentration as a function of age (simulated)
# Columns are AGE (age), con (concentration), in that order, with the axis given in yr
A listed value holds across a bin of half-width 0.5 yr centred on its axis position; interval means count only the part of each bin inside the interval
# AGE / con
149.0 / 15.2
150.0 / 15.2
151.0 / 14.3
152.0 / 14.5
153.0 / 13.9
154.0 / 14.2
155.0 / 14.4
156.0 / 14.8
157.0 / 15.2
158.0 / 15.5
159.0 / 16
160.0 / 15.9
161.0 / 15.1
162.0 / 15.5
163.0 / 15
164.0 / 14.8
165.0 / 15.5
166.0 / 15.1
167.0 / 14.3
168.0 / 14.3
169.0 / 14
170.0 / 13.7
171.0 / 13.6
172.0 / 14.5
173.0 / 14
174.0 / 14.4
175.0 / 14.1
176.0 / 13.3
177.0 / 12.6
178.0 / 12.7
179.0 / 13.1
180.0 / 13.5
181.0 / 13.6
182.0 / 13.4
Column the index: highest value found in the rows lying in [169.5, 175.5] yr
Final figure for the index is 14.5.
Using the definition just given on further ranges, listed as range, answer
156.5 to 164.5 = 16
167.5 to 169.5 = 14.3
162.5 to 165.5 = 15.5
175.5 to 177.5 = 13.3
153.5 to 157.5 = 15.2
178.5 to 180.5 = 13.5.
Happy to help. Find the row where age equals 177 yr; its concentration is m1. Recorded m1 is 12.6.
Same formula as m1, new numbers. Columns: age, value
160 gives 15.9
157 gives 15.2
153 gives 13.9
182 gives 13.4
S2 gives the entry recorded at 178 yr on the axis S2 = 12.7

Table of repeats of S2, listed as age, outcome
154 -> 14.2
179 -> 13.1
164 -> 14.8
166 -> 15.1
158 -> 15.5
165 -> 15.5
